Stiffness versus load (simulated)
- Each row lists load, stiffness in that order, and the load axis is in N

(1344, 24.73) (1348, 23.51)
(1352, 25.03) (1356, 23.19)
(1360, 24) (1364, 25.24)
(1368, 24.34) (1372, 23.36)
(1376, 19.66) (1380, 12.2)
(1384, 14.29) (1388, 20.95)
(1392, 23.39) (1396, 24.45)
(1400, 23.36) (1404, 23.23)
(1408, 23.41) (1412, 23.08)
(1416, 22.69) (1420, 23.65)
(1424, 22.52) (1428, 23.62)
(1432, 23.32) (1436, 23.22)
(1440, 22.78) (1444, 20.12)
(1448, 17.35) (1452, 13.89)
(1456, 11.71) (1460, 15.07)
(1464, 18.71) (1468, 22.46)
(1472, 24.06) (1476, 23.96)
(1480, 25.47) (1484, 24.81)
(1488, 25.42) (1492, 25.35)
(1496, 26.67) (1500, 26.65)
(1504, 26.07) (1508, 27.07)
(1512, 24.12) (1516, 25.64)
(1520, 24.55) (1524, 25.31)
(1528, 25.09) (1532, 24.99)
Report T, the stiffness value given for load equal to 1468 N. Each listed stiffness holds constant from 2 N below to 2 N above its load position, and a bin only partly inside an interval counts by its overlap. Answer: 22.46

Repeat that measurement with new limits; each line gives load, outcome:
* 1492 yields 25.35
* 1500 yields 26.65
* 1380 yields 12.2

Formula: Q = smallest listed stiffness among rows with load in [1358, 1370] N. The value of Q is 24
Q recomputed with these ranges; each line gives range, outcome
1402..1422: 22.69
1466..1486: 22.46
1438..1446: 20.12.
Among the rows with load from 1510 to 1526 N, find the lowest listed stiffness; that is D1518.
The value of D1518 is 24.12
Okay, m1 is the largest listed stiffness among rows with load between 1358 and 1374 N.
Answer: 25.24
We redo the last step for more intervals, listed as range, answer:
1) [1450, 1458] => 13.89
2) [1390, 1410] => 24.45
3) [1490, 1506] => 26.67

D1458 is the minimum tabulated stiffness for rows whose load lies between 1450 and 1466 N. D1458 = 11.71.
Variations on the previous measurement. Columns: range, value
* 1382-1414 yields 14.29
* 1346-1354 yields 23.51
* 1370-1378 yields 19.66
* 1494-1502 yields 26.65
